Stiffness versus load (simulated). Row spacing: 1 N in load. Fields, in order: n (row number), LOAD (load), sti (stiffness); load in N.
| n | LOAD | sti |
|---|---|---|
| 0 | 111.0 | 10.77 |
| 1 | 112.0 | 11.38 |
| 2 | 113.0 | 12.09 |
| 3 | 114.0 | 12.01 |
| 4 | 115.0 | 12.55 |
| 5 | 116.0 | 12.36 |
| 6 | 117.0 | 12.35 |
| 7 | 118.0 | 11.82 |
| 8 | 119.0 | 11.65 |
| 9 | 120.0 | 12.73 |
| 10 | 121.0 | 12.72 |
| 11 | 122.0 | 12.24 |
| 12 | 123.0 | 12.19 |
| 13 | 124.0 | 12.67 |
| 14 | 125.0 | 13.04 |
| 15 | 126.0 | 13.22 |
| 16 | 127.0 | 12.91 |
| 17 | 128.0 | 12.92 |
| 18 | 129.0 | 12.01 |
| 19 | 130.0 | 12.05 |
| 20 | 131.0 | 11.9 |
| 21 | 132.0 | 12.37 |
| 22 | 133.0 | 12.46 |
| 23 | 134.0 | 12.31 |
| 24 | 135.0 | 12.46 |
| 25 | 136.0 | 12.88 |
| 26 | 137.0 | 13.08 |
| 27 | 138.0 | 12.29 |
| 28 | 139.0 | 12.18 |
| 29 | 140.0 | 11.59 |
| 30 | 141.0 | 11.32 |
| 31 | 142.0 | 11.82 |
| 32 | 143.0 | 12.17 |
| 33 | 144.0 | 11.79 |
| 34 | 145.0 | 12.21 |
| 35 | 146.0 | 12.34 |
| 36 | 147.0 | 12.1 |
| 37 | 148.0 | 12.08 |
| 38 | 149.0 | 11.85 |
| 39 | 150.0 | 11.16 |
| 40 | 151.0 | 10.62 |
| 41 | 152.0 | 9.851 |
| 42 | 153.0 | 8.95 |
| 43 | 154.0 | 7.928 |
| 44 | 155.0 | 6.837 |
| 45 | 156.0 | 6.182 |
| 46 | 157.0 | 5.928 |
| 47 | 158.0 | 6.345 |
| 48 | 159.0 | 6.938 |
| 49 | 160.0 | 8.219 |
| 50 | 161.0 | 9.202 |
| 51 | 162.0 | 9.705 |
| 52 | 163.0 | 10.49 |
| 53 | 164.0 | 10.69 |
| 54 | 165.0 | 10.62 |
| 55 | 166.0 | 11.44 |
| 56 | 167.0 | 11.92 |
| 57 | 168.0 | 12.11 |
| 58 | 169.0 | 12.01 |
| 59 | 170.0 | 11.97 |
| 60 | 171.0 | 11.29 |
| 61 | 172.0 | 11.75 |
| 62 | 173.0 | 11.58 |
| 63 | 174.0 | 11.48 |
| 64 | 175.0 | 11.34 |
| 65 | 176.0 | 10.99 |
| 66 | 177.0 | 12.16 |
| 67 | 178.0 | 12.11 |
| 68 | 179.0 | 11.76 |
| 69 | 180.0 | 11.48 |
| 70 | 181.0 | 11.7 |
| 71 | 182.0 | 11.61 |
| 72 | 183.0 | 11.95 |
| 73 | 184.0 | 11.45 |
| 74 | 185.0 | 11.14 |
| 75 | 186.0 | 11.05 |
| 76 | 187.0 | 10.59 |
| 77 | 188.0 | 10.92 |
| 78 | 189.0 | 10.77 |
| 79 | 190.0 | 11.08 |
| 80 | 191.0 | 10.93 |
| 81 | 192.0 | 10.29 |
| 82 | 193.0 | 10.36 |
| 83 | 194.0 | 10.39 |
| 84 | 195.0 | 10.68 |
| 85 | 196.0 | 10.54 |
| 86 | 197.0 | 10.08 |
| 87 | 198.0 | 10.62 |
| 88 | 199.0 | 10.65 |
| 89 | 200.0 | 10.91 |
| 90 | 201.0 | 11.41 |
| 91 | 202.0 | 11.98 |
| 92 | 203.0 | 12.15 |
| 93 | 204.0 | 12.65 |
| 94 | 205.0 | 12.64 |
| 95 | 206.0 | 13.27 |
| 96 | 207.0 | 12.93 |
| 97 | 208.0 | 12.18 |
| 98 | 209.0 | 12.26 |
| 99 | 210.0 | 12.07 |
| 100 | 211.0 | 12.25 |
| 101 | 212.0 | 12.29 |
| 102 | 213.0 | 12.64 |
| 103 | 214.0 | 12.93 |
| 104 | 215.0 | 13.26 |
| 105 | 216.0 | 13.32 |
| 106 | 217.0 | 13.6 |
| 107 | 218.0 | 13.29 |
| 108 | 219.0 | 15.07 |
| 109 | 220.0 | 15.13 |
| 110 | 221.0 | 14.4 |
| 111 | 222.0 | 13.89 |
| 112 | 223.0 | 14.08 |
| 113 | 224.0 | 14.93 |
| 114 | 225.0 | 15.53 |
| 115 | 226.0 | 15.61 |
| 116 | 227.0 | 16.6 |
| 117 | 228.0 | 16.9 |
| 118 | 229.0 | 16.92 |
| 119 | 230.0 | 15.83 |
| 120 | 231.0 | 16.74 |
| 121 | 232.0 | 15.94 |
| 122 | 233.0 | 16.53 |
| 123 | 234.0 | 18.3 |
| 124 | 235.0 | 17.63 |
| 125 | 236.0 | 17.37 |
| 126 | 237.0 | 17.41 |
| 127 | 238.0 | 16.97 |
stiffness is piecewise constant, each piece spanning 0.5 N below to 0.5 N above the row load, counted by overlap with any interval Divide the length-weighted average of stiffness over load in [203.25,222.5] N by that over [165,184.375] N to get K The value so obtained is 1.13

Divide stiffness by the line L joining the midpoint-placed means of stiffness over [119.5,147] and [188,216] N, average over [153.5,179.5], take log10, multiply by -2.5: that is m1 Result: 0.186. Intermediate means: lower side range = 12.4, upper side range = 11.7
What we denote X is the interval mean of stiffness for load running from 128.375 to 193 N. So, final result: 11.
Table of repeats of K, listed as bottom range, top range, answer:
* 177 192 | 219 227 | 1.32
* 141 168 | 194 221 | 1.23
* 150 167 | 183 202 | 1.22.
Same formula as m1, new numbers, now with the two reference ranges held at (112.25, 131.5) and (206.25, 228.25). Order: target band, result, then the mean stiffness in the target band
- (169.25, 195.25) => 0.179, 11.3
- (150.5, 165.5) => 0.447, 8.57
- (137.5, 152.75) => 0.096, 11.6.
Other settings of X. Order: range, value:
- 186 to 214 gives 11.5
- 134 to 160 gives 10.5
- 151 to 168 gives 8.98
